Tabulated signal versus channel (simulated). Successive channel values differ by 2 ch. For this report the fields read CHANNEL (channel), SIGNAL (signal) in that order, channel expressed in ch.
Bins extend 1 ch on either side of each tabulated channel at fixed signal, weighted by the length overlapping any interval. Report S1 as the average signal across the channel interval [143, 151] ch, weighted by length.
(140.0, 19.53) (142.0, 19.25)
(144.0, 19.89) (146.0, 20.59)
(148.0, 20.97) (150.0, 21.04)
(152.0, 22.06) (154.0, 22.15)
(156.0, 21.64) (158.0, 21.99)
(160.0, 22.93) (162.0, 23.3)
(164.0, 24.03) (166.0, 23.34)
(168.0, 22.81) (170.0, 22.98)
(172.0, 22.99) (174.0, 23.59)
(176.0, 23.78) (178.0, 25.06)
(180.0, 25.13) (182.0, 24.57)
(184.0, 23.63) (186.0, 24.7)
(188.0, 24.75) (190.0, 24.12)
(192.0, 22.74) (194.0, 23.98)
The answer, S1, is 20.6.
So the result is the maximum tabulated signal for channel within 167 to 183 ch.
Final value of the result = 25.13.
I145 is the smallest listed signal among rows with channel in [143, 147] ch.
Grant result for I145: 19.89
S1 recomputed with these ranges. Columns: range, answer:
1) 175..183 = 24.6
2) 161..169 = 23.4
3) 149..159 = 21.8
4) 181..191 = 24.4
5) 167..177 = 23.2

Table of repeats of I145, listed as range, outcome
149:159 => 21.04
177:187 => 23.63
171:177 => 22.99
